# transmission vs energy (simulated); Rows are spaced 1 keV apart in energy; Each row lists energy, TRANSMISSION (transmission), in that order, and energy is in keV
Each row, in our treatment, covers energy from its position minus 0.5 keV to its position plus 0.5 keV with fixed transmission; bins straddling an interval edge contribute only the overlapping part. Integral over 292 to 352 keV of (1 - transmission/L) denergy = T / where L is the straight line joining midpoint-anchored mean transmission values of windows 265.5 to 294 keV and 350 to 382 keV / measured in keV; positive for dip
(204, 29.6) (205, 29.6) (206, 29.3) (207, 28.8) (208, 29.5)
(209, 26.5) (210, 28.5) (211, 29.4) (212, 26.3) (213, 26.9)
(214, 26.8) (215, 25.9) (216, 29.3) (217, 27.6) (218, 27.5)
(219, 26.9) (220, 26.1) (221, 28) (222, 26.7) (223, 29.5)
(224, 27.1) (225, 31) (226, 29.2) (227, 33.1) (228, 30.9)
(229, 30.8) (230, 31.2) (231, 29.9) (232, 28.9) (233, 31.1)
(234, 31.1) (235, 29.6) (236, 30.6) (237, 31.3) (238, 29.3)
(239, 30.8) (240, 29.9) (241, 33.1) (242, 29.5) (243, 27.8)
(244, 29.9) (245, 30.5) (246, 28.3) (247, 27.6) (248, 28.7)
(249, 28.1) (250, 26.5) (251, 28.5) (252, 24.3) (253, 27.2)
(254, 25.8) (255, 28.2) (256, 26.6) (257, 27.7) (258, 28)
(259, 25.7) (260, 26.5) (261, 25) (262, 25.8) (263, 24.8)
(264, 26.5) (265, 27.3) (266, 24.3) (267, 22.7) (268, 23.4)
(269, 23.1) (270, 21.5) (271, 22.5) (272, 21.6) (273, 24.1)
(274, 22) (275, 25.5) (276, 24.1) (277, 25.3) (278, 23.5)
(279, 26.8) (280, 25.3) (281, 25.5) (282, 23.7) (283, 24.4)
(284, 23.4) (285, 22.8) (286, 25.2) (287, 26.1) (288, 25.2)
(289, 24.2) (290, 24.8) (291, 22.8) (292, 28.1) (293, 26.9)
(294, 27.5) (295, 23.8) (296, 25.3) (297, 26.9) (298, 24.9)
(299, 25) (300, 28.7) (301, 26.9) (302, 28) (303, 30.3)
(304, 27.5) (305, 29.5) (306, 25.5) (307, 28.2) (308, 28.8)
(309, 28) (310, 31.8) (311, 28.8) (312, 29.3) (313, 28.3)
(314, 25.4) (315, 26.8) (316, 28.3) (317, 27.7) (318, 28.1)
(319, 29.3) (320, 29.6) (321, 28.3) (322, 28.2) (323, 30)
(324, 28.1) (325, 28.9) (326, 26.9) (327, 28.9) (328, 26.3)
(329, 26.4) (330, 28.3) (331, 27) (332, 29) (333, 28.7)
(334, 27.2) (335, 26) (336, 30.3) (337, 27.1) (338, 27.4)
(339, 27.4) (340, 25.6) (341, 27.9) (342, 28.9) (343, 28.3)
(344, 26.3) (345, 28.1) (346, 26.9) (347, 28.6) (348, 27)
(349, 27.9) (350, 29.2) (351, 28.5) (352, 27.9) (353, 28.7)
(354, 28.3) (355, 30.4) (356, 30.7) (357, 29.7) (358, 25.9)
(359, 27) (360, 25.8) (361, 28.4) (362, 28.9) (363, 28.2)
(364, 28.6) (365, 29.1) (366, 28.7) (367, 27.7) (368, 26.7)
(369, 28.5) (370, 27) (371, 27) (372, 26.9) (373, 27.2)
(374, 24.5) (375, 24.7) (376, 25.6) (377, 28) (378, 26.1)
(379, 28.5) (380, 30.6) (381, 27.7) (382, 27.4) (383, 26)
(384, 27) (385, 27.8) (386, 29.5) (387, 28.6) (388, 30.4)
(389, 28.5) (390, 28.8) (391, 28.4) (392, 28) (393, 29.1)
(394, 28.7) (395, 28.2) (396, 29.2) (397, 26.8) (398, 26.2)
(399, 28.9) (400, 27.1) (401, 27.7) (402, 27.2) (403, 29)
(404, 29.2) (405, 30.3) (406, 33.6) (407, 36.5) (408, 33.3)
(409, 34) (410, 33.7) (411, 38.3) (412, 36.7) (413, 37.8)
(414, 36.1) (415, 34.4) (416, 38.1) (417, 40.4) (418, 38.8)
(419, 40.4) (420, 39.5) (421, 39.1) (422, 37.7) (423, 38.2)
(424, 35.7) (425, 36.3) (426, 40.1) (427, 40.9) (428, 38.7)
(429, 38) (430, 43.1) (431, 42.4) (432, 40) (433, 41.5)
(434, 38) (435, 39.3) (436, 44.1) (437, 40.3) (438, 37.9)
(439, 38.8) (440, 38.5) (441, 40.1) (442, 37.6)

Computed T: -4.1 keV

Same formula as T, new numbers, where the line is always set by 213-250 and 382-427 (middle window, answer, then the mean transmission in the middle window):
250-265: 1.6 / 26.5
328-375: 5.6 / 27.8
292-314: 2.2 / 27.6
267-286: 4.0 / 23.8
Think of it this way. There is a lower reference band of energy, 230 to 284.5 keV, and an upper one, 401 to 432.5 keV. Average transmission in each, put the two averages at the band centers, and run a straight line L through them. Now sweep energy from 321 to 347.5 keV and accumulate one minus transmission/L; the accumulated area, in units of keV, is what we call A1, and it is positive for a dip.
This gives 3.1 keV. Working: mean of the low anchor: 26.8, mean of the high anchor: 36.6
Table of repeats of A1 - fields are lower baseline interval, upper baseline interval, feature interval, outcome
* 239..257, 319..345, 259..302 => 5.0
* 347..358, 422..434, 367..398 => 4.9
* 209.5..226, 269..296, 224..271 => -3.1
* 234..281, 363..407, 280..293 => 1.1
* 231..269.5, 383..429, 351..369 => 1.8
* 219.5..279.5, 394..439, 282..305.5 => 2.9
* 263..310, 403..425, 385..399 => 2.4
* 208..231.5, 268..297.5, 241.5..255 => -0.6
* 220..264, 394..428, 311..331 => 2.0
